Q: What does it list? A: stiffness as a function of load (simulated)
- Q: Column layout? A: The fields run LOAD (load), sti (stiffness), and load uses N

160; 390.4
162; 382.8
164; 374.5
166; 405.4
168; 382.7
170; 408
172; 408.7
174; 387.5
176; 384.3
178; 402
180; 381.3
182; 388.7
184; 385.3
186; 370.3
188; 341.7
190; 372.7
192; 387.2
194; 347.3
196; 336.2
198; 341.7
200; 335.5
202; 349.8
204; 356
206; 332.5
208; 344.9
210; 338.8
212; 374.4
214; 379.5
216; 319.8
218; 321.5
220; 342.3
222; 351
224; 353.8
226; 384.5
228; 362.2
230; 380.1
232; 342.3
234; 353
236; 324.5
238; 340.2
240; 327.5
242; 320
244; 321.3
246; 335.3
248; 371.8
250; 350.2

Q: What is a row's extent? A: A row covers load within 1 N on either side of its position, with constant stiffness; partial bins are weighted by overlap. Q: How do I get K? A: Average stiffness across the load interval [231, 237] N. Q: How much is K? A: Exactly 340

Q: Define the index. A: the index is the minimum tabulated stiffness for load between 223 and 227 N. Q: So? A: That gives 353.8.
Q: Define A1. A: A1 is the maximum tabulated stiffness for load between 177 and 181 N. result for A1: 402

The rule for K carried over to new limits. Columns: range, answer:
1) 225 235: 364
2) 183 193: 371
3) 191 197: 357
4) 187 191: 357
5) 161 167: 388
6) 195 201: 338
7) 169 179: 398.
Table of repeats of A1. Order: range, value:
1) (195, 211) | 356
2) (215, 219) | 321.5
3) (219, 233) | 384.5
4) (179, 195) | 388.7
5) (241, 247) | 335.3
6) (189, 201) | 387.2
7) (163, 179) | 408.7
